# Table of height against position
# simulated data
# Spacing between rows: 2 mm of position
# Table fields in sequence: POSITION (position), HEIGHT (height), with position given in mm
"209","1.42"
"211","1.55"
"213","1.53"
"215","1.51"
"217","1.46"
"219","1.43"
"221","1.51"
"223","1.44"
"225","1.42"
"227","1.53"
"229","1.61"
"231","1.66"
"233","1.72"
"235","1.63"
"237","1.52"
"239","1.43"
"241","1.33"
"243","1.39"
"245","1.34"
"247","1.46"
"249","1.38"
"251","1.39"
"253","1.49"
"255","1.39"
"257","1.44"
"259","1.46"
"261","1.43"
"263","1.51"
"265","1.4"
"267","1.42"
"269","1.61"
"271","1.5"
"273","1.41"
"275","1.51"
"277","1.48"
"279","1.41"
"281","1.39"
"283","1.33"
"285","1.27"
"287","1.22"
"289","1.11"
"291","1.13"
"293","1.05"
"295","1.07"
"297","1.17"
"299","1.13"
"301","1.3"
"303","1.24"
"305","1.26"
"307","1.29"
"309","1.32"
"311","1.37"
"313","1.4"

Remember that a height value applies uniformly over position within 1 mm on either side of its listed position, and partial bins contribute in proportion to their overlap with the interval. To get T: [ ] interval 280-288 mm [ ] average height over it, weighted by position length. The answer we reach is 1.3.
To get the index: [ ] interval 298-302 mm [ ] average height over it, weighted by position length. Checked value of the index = 1.21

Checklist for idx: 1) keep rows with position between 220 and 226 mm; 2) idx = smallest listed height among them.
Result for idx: 1.42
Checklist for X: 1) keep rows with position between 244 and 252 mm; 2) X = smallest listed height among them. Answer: 1.34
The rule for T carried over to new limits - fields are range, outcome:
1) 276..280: 1.44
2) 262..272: 1.49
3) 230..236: 1.67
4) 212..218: 1.5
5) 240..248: 1.38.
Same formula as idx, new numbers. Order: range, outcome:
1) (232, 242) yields 1.33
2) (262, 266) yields 1.4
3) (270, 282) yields 1.39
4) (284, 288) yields 1.22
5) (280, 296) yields 1.05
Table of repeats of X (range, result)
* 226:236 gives 1.53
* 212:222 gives 1.43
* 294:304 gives 1.07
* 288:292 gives 1.11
